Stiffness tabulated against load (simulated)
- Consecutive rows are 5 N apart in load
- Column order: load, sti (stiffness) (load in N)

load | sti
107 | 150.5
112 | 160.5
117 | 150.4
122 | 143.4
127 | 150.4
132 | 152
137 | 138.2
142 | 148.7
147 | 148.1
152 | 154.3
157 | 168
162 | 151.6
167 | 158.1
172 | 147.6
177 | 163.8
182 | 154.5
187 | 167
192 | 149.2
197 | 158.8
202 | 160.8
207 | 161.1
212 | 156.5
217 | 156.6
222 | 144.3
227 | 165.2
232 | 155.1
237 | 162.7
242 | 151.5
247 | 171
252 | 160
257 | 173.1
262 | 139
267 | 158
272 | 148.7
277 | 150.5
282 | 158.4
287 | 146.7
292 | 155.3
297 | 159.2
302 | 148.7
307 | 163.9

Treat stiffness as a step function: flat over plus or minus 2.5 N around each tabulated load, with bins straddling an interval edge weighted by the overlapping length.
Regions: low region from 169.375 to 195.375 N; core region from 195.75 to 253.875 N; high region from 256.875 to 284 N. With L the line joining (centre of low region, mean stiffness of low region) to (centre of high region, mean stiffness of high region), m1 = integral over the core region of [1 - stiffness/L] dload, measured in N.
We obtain -1.4 N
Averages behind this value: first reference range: 157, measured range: 159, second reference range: 153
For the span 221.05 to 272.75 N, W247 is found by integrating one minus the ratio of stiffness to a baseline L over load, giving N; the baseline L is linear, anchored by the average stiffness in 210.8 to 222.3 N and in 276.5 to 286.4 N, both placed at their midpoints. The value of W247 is -1.4 N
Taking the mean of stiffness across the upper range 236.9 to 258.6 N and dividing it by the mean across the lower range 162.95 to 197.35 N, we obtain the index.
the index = 1.0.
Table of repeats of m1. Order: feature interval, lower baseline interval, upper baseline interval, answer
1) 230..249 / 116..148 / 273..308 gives -1.0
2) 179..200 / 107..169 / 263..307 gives -0.7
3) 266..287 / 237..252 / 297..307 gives 0.7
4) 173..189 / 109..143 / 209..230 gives -0.8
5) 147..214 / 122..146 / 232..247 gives -2.3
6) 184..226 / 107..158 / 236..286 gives -0.8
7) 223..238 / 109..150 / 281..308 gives -0.7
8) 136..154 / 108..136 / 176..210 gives 0.6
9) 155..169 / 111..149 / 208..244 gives -0.7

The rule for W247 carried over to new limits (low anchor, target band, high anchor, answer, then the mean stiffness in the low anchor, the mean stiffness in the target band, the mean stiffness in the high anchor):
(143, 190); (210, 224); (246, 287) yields 0.3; 157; 153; 156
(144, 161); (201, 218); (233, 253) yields 0.0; 156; 159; 161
